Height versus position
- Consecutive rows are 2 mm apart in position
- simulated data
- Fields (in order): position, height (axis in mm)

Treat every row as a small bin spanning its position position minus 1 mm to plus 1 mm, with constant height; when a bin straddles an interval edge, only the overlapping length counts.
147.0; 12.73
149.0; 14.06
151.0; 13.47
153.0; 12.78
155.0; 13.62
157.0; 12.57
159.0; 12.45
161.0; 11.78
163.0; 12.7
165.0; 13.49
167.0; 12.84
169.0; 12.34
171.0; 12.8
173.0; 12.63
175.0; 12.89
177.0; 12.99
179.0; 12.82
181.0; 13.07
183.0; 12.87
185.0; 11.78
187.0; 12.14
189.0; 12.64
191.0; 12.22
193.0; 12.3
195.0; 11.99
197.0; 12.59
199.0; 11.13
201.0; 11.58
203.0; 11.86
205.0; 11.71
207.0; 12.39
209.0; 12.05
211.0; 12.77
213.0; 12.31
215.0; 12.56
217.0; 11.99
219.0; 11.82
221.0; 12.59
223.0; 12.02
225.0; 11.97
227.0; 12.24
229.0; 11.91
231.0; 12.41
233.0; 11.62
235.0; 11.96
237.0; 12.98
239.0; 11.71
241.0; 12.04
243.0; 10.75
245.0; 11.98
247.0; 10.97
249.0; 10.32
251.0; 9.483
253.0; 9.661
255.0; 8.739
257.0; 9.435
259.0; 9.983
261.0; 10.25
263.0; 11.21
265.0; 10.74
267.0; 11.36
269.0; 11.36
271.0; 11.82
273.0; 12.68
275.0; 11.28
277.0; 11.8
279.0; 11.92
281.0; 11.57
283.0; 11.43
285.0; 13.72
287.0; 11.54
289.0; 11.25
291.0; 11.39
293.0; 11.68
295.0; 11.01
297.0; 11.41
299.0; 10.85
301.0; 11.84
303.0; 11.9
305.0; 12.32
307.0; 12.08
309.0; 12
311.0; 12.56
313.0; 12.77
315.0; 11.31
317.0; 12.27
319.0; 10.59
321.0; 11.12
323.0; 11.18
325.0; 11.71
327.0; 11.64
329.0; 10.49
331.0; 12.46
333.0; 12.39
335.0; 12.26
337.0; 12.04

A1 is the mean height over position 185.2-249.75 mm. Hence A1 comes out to 12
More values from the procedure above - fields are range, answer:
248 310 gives 11.2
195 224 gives 12.1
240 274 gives 10.8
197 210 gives 11.8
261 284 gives 11.5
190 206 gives 11.9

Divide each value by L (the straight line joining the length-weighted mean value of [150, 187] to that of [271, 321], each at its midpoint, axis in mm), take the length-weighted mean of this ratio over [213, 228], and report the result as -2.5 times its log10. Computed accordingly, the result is 0.02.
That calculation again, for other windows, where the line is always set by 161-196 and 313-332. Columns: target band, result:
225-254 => 0.06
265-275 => 0.02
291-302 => 0.03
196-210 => 0.05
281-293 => -0.01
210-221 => 0.00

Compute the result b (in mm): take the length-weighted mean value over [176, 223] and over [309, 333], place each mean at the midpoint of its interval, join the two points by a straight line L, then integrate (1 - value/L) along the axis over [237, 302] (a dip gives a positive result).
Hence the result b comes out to 4.0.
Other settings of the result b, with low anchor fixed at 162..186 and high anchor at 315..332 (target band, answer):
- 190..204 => 0.7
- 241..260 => 2.9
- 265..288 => 0.1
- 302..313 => -0.6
